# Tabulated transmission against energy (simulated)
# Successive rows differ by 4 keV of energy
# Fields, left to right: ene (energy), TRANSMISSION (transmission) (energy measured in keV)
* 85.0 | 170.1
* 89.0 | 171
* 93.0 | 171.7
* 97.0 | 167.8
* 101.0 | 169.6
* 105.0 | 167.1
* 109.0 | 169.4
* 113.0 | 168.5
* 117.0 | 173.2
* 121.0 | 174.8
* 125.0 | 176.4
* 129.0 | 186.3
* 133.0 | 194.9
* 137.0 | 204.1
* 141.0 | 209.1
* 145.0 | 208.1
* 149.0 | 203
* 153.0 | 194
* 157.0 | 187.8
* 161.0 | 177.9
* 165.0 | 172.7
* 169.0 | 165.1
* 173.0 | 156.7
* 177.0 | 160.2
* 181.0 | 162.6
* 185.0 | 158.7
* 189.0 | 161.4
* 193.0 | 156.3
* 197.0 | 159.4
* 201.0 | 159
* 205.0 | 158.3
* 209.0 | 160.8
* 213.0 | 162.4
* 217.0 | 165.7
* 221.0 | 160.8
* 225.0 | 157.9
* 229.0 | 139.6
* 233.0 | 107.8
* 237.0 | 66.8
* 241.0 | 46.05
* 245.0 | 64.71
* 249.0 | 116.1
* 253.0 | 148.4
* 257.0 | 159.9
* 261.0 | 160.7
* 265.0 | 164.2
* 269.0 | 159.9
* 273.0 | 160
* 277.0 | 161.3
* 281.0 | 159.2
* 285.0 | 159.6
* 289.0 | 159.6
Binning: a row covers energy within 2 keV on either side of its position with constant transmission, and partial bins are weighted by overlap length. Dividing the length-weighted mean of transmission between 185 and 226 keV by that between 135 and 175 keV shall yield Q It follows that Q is 0.85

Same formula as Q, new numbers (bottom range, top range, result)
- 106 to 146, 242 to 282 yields 0.77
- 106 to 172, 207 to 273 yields 0.73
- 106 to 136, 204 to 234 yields 0.86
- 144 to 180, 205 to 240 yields 0.77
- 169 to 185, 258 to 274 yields 1.01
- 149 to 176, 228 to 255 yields 0.55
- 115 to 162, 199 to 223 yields 0.84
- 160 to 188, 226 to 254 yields 0.60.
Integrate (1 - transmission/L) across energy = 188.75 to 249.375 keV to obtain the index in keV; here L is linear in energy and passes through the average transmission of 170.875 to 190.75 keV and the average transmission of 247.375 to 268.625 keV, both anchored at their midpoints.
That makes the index 8.7 keV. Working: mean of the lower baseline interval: 160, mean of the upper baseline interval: 151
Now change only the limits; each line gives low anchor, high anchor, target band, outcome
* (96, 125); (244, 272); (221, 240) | 3.8 keV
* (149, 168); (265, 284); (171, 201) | 3.2 keV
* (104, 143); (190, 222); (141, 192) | -1.6 keV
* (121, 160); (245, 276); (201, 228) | 0.9 keV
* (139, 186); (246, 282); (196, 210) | 0.8 keV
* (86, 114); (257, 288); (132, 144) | -2.6 keV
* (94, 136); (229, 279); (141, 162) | -4.3 keV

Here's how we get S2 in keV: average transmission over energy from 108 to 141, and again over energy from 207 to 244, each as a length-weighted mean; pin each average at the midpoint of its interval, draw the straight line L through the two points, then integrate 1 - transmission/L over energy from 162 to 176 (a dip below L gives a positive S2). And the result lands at -0.6 keV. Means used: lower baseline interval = 183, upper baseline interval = 128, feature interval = 165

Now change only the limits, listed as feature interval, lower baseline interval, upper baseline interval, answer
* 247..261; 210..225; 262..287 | 1.5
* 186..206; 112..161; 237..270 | -0.4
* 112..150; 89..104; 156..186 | -4.8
